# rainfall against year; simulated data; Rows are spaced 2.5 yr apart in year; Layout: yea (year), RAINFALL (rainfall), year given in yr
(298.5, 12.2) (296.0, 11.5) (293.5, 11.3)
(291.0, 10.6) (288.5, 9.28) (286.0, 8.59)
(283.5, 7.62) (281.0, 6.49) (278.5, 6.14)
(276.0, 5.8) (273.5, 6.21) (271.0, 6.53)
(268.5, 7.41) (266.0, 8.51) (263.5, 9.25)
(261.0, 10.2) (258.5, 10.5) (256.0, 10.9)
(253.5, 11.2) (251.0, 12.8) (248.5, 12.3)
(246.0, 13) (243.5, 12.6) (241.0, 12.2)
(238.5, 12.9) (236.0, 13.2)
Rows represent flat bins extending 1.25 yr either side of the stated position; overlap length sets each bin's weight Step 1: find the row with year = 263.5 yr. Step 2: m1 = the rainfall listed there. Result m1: 9.25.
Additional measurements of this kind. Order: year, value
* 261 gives 10.2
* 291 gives 10.6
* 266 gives 8.51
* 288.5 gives 9.28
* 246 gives 13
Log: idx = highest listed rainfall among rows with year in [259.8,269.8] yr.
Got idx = 10.2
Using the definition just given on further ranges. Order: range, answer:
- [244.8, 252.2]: 13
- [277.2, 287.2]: 8.59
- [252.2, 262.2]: 11.2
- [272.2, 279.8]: 6.21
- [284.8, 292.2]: 10.6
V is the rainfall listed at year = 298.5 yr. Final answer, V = 12.2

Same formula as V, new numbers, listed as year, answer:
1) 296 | 11.5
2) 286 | 8.59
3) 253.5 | 11.2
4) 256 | 10.9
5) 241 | 12.2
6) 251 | 12.8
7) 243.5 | 12.6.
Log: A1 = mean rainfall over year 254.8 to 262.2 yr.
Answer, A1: 10.5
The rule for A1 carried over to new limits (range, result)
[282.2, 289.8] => 8.5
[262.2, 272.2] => 7.94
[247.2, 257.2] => 11.8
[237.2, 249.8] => 12.6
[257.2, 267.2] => 9.63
